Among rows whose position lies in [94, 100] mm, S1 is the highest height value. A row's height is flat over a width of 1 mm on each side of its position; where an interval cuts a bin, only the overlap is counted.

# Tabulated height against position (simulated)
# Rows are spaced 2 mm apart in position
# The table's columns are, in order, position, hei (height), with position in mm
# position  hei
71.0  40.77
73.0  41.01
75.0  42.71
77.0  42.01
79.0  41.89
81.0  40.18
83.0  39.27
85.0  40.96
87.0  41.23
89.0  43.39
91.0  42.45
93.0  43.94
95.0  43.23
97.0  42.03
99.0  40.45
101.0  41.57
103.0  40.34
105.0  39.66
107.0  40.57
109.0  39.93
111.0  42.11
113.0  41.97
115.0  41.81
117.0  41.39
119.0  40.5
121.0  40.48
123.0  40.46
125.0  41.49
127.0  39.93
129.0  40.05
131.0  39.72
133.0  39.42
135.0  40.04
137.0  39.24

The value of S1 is 43.23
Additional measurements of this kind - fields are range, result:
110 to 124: 42.11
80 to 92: 43.39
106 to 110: 40.57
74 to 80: 42.71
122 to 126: 41.49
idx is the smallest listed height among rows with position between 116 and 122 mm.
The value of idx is 40.48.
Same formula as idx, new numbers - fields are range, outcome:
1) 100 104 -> 40.34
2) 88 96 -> 42.45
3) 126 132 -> 39.72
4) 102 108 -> 39.66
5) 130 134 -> 39.42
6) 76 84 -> 39.27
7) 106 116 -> 39.93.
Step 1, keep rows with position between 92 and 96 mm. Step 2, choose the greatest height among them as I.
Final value 43.94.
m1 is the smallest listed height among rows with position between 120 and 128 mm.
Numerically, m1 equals 39.93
